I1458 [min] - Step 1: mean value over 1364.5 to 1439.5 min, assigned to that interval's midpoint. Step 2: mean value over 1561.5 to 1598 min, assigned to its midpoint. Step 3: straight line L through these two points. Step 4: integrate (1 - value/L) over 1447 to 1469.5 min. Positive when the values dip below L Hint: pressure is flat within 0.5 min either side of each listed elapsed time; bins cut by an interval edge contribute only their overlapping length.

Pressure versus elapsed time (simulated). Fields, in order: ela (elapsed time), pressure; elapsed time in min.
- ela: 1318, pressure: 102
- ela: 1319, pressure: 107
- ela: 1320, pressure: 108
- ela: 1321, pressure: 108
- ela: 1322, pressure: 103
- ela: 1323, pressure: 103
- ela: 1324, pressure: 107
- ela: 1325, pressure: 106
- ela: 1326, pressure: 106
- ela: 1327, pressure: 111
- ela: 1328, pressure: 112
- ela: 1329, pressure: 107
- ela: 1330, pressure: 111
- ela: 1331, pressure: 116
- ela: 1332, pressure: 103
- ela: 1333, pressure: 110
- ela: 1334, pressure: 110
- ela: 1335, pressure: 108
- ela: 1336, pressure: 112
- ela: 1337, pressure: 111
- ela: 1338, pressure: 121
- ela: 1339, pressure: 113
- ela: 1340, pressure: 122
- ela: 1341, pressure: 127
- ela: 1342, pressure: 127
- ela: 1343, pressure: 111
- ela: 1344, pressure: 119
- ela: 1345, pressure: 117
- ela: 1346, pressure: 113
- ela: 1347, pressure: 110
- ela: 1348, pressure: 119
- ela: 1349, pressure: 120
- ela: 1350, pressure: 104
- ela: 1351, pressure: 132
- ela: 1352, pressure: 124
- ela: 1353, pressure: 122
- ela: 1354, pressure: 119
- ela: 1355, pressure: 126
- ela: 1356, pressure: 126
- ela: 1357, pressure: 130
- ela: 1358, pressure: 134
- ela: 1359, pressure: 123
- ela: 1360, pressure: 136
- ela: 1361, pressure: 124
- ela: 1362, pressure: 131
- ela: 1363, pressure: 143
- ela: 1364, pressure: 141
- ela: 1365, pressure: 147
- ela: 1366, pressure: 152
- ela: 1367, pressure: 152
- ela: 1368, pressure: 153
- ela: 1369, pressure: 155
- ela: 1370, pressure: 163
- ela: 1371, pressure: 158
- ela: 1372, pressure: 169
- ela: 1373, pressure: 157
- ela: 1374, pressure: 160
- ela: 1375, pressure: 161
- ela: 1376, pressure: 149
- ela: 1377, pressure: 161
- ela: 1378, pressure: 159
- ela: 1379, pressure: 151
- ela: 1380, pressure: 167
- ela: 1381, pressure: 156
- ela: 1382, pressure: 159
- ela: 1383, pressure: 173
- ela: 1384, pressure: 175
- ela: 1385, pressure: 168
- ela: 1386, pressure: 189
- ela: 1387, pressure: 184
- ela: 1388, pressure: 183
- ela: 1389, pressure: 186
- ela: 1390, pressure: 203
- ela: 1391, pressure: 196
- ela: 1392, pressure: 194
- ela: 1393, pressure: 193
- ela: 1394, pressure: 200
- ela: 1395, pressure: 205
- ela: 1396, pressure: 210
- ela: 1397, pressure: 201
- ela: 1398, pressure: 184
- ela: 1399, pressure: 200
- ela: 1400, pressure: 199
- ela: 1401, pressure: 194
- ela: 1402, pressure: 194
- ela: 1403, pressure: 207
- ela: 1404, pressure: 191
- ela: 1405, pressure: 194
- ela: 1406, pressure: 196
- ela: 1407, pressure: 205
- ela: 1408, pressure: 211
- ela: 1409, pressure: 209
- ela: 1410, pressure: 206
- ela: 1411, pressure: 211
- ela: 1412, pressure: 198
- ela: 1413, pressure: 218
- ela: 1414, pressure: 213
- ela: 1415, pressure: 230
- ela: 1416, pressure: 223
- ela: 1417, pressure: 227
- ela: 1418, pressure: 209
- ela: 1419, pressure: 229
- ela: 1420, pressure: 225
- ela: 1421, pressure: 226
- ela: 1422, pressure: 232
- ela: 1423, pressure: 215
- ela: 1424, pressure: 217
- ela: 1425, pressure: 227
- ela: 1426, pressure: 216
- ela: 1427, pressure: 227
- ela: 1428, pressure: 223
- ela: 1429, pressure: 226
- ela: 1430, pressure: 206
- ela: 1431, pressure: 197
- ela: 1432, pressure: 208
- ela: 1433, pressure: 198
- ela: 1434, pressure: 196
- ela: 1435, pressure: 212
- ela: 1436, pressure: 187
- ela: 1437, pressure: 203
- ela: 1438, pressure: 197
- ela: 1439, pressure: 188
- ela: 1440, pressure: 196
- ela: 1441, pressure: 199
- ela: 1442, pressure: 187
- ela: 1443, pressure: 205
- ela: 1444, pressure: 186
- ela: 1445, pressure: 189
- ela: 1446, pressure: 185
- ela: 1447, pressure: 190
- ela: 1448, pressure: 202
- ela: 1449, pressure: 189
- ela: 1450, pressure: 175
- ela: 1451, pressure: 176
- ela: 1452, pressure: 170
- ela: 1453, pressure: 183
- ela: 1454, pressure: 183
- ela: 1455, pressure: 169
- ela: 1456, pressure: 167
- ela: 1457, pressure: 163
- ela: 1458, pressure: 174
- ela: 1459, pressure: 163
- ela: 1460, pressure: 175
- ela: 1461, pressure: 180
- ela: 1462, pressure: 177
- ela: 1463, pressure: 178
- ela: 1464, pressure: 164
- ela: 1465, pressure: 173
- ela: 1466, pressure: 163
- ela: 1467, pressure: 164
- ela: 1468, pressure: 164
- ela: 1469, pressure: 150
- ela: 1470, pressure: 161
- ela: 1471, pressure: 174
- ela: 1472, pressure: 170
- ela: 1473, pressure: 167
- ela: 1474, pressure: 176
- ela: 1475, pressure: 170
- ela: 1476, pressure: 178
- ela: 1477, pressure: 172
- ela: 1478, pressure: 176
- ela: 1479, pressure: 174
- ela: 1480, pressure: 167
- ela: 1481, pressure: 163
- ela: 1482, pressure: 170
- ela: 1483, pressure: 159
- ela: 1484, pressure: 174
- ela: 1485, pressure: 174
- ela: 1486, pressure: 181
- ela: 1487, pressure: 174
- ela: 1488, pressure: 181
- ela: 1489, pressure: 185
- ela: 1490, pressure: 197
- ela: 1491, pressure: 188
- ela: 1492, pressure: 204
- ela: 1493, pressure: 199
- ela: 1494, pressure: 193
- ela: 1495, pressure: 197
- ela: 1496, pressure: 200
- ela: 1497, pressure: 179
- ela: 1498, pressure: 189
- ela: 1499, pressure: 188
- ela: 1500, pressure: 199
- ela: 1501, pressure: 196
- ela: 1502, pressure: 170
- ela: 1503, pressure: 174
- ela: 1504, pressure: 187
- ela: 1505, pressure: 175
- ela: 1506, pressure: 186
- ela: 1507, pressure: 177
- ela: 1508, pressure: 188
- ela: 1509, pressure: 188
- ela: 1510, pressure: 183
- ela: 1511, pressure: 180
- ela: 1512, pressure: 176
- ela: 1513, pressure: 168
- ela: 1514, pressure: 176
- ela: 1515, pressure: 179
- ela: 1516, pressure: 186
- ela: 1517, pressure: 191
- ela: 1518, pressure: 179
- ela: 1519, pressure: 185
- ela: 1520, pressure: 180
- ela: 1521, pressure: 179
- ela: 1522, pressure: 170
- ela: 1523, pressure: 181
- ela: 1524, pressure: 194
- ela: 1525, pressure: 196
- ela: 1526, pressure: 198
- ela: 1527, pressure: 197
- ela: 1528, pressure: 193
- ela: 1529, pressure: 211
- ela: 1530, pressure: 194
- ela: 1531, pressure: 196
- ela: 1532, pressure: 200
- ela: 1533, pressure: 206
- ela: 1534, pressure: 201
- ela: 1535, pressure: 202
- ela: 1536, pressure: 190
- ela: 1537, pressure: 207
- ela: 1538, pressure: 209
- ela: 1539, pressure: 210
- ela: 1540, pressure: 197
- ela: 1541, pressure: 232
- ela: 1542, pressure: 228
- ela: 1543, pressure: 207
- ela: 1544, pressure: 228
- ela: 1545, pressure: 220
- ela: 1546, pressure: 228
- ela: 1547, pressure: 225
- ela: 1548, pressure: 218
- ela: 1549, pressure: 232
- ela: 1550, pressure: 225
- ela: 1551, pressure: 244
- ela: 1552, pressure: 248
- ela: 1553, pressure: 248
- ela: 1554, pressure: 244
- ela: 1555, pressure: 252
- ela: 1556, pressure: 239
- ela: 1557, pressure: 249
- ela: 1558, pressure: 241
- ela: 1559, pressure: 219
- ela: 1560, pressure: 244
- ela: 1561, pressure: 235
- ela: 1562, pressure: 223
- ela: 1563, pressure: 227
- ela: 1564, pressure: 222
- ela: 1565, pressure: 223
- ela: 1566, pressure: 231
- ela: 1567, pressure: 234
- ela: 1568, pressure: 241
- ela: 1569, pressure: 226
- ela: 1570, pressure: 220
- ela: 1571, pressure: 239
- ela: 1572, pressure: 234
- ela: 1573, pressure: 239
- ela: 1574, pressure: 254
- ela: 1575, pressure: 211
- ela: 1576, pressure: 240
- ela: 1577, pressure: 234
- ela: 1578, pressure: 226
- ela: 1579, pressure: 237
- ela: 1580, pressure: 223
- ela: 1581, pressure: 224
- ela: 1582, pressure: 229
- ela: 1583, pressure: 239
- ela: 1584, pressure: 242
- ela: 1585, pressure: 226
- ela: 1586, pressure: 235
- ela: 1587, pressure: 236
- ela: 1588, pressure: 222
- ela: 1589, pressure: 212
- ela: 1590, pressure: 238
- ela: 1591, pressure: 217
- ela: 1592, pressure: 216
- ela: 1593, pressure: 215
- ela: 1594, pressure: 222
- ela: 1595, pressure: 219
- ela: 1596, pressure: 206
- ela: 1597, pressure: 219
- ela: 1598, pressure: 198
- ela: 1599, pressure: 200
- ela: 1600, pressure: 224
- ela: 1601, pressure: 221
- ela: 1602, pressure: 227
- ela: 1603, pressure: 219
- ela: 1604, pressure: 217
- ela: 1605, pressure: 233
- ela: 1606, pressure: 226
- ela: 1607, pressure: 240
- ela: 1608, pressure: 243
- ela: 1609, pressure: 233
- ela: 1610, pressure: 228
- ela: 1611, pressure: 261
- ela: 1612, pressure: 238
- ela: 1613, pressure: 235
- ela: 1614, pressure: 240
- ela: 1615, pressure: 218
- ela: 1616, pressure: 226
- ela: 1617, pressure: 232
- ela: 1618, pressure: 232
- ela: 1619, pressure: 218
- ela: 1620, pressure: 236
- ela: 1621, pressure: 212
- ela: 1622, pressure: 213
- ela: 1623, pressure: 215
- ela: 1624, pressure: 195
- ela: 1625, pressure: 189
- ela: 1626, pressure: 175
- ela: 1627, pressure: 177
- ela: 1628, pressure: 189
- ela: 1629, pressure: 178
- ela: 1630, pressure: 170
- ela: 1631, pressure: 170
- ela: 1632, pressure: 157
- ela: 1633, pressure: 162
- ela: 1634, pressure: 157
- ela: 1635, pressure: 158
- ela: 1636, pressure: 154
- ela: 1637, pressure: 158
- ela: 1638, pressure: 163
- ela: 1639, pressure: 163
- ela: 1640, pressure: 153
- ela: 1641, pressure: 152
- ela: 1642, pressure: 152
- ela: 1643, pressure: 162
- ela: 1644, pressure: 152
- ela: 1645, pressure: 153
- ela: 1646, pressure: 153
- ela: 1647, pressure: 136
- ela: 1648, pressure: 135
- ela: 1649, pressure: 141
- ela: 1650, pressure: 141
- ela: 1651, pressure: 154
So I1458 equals 3.4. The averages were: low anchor 193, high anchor 227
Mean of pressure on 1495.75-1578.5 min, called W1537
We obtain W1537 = 209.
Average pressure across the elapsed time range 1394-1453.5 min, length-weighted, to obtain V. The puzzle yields 204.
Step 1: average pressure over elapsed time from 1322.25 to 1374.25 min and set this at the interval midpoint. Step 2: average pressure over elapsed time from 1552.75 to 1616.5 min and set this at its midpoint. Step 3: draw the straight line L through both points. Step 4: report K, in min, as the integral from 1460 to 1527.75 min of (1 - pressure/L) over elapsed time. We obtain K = 3.5 min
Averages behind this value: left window 125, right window 230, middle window 180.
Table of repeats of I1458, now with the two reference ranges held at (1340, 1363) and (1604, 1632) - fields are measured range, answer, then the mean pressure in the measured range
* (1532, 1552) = -3.0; 217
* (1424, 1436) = -4.9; 212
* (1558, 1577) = -3.3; 232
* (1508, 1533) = -0.8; 187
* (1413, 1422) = -4.8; 223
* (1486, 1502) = -1.7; 190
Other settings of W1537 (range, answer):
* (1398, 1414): 202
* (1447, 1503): 177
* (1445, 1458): 180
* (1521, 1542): 199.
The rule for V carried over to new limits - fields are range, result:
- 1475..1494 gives 179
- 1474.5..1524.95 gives 182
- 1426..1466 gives 189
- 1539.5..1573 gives 231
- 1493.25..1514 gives 185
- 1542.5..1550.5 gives 223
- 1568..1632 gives 221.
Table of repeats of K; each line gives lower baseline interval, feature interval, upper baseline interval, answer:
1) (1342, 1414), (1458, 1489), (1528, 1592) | 4.04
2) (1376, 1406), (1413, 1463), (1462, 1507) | -4.77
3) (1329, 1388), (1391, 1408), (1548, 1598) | -4.77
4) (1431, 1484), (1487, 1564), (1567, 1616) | 0.60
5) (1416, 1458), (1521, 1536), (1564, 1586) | 1.78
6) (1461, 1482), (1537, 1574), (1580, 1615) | -4.05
